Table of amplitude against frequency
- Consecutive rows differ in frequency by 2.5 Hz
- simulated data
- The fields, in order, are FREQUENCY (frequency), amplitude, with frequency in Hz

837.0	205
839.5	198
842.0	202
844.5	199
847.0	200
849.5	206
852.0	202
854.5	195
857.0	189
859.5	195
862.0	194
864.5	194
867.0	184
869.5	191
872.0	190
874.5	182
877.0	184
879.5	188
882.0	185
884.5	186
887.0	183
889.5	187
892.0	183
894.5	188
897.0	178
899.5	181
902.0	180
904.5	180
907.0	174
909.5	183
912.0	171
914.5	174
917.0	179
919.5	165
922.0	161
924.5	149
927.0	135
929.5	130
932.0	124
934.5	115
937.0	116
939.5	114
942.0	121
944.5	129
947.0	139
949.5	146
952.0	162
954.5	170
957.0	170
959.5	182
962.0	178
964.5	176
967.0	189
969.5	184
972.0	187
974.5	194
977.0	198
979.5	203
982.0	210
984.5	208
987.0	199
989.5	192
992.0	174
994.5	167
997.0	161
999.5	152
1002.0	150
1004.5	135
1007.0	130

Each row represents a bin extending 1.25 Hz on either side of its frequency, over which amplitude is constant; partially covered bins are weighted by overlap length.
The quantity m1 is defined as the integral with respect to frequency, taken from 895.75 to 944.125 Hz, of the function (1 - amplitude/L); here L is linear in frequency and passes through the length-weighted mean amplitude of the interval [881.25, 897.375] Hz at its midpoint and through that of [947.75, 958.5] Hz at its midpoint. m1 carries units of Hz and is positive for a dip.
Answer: 5.7 Hz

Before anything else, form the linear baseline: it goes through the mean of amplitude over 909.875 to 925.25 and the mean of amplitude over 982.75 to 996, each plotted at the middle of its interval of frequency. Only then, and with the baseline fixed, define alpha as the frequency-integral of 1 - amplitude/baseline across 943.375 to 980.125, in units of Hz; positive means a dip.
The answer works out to 1.5 Hz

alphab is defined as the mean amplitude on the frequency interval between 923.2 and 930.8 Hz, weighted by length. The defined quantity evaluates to 138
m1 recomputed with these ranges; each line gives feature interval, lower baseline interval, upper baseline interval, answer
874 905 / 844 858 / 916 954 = -2.2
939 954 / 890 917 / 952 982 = 3.7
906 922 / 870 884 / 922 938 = -2.8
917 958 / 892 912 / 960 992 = 9.8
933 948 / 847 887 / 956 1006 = 5.1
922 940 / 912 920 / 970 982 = 5.0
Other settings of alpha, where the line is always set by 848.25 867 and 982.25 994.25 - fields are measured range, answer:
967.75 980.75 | 0.0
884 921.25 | 3.0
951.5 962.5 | 1.2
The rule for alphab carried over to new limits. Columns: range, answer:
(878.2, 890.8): 186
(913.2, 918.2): 176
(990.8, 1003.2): 161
